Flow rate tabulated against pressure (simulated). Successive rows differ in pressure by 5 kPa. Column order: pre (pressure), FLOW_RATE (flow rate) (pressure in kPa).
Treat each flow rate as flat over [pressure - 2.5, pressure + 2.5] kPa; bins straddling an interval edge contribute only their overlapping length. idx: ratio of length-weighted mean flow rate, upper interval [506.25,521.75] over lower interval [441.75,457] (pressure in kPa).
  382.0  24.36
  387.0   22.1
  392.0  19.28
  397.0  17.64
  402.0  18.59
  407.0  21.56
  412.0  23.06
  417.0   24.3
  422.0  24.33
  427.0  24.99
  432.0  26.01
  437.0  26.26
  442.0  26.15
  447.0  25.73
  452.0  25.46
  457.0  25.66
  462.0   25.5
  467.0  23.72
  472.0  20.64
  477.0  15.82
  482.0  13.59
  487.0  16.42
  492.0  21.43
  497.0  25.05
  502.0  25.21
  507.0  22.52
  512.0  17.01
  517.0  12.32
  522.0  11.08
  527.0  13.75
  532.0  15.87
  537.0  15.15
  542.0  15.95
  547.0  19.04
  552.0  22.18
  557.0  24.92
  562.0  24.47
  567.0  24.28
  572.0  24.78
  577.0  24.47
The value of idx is 0.61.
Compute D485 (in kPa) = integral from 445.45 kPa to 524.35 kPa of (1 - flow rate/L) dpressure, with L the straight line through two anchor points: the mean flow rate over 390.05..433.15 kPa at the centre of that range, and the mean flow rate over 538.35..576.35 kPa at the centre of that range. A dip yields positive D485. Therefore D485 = 6.1 kPa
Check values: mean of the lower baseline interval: 22.1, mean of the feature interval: 20.4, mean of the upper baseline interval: 22.1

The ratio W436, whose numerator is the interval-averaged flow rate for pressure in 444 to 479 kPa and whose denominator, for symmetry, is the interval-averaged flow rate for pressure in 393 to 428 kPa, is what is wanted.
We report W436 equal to 1.1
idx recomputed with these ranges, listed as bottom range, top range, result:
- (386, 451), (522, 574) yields 0.84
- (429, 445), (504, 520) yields 0.66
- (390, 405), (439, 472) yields 1.35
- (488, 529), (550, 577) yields 1.31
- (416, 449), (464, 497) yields 0.75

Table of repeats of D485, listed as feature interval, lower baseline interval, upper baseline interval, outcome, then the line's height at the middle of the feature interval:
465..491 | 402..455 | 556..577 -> 6.8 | 24.5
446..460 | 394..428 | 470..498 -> -4.0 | 19.9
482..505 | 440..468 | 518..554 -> -0.5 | 20.8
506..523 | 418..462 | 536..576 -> 5.6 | 23.1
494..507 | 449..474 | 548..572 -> -0.2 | 24.1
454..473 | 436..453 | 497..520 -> -0.1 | 24.1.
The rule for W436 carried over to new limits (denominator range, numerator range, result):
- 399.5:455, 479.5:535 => 0.73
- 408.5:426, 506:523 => 0.65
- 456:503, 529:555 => 0.84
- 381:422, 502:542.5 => 0.75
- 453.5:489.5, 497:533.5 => 0.86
